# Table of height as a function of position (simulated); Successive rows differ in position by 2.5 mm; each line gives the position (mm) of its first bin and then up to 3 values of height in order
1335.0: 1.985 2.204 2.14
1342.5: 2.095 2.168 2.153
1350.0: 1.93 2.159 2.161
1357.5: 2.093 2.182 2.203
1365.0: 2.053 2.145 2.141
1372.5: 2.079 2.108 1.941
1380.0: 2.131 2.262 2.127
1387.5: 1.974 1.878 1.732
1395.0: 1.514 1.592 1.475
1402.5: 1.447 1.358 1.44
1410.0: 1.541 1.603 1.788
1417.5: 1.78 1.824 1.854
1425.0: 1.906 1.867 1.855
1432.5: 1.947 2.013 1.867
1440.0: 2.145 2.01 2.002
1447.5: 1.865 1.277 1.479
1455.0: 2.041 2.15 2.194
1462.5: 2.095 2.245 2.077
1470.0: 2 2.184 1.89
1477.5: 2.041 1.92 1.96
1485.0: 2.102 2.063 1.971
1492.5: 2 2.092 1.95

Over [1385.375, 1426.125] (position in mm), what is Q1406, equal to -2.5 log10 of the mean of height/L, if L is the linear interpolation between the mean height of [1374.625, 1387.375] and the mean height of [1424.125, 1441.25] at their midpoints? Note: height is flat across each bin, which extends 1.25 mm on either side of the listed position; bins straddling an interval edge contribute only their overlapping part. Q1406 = 0.20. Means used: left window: 2.1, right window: 1.94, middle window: 1.68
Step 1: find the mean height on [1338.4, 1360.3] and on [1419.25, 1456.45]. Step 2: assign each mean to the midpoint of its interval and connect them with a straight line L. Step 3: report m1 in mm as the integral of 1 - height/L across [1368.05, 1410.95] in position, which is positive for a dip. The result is 4.1 mm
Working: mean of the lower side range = 2.12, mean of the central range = 1.82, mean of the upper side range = 1.87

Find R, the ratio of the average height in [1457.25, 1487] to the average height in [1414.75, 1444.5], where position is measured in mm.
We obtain 1.08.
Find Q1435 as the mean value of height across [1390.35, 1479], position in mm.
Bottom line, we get 1.83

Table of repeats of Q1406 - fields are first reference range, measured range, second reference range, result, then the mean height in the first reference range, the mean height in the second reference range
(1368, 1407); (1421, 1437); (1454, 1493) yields 0.03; 1.85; 2.06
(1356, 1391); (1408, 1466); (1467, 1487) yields 0.10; 2.1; 2.02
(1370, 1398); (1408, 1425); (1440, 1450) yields 0.12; 1.96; 1.9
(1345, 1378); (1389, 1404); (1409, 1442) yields 0.23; 2.11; 1.85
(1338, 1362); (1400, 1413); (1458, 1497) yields 0.38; 2.13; 2.06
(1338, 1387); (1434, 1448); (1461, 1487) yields 0.04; 2.12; 2.05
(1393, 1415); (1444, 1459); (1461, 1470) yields 0.10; 1.52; 2.12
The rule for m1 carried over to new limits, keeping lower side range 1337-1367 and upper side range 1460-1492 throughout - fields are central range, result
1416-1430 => 1.59 mm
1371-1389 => 0.20 mm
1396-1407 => 3.30 mm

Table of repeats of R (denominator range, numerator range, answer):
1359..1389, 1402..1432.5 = 0.81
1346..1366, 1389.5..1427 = 0.78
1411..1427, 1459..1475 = 1.18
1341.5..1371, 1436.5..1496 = 0.94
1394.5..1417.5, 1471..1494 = 1.31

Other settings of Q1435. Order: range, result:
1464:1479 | 2.07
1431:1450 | 1.93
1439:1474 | 1.98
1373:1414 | 1.76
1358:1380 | 2.11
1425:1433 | 1.89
